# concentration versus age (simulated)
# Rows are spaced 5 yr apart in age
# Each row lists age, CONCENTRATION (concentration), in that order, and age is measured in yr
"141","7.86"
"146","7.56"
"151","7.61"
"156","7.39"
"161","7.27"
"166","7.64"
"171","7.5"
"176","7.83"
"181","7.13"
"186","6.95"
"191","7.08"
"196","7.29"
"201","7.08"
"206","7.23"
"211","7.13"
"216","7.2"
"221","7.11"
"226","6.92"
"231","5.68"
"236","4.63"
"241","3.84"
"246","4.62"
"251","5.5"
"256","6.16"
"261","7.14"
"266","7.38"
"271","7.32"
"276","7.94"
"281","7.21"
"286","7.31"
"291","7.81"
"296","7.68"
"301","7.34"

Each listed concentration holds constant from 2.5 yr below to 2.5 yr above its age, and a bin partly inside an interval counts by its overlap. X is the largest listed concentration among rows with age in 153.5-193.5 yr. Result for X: 7.83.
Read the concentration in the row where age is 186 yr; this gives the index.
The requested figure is 6.95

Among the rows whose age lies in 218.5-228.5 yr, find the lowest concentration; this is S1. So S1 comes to 6.92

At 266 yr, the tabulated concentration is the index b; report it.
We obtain 7.38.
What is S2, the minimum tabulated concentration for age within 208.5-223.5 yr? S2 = 7.11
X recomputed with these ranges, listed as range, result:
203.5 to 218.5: 7.23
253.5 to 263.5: 7.14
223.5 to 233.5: 6.92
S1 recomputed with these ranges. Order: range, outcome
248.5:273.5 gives 5.5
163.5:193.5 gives 6.95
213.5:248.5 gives 3.84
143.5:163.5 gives 7.27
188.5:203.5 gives 7.08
